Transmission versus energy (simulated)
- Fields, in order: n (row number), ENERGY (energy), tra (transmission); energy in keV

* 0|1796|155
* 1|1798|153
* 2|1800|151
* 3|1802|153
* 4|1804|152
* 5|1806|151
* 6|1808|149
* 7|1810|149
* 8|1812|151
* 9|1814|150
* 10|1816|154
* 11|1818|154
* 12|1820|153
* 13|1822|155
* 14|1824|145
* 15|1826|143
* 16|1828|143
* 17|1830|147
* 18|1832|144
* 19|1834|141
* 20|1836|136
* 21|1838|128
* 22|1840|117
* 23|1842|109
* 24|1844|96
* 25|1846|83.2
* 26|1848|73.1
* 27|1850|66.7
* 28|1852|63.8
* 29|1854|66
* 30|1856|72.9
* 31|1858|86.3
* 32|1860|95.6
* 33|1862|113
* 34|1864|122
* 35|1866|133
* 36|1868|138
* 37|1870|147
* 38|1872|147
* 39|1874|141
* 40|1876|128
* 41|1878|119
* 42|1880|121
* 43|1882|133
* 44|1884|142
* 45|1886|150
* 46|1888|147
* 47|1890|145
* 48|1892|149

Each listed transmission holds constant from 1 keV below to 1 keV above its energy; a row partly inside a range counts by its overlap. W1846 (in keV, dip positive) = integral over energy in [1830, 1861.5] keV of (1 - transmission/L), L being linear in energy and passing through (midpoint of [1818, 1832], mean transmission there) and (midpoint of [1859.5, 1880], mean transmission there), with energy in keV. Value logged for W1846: 8.9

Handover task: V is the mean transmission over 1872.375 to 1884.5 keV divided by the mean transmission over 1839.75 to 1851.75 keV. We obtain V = 1.50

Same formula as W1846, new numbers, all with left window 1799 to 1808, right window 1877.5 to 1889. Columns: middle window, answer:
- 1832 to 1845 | 2.0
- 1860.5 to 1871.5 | 0.8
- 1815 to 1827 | -0.2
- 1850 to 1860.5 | 4.9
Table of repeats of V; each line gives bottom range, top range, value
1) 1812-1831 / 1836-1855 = 0.61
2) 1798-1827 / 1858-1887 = 0.86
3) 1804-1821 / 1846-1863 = 0.53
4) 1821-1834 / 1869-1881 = 0.92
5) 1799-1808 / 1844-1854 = 0.49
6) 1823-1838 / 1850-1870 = 0.70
